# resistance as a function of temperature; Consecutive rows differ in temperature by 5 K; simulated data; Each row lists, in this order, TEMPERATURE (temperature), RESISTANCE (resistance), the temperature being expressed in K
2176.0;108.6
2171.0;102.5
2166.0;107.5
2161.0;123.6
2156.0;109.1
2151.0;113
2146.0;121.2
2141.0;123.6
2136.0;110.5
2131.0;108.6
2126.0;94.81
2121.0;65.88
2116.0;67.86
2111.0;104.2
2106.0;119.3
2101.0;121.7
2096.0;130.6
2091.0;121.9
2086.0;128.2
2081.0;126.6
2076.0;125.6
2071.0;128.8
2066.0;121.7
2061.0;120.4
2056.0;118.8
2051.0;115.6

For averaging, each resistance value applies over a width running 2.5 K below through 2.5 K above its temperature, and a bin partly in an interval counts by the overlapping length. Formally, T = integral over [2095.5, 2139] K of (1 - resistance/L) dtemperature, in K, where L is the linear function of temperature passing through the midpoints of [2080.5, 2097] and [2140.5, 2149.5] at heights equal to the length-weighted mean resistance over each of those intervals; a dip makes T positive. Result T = 7.8 K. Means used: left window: 127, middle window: 102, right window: 121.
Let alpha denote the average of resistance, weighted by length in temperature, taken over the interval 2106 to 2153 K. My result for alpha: 102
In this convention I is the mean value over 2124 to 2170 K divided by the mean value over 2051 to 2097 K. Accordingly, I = 0.91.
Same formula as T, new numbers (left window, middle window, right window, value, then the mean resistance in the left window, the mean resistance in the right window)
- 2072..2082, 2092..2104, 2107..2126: -2.4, 126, 84.5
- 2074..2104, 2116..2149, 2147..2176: 4.3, 126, 111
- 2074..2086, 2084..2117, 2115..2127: -4.7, 127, 74.9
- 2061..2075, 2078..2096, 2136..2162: -0.5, 124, 117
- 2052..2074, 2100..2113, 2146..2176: 0.3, 122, 112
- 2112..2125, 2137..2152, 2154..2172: -3.6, 74.4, 111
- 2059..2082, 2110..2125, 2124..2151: 4.9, 125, 112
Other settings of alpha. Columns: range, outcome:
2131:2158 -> 115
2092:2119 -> 109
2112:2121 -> 73.4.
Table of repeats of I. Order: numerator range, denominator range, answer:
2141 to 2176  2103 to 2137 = 1.18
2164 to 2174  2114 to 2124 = 1.54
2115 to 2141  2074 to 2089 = 0.74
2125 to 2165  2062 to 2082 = 0.91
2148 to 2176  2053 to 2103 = 0.89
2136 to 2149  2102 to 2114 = 1.08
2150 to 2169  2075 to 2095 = 0.90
